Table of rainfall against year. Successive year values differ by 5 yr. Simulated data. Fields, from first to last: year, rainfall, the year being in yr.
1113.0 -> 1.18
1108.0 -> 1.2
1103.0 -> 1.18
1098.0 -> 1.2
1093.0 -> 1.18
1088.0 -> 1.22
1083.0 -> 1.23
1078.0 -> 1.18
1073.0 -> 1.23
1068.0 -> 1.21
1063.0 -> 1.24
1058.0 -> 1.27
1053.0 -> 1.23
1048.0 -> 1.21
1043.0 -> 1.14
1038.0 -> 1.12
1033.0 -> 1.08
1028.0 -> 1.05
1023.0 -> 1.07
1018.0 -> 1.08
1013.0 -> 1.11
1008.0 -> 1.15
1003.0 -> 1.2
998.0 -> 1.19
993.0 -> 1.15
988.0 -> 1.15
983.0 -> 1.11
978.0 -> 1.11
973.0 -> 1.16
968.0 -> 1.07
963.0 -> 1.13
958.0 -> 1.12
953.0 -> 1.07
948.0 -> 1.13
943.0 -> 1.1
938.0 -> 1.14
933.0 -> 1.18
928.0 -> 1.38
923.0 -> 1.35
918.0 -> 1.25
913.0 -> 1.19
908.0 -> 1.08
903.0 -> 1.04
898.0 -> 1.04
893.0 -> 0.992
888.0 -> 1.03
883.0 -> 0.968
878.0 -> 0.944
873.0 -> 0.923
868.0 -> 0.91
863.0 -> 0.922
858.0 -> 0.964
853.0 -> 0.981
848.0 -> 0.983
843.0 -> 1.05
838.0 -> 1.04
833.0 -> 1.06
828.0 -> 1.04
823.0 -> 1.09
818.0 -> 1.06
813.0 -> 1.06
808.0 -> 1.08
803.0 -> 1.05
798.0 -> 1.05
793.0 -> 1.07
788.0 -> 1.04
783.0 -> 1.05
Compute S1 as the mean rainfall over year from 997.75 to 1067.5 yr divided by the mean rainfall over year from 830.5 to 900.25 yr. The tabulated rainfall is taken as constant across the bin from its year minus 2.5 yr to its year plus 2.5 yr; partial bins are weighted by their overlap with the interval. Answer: 1.2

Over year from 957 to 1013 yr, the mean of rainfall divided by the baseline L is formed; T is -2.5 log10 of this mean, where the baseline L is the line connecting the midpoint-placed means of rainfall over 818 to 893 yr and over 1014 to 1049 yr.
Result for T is -0.06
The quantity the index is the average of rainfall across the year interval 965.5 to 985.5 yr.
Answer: 1.11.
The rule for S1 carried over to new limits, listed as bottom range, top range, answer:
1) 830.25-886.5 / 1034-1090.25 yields 1.23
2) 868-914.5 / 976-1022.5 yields 1.12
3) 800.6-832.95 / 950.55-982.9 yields 1.04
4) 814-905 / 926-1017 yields 1.14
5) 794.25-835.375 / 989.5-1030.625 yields 1.06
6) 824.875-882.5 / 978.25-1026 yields 1.15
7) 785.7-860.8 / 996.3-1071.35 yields 1.11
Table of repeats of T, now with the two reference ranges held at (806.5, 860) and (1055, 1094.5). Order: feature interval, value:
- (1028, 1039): 0.10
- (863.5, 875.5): 0.16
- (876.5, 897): 0.09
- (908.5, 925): -0.13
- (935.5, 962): 0.01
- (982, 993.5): 0.02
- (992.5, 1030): 0.05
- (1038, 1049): 0.04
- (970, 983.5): 0.02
